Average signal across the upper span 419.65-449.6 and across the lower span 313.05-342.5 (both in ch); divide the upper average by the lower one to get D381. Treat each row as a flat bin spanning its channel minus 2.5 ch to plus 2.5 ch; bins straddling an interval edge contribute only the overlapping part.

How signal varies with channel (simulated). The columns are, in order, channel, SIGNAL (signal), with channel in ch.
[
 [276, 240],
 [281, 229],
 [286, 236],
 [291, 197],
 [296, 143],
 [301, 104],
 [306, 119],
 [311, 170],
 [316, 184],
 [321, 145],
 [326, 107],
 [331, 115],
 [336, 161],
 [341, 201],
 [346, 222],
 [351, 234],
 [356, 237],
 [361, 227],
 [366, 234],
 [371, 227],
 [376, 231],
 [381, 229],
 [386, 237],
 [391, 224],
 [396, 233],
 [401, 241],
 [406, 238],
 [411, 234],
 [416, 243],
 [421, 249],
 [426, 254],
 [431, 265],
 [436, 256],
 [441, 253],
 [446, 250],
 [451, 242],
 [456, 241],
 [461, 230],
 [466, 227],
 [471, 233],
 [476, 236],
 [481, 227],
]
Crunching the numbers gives 1.7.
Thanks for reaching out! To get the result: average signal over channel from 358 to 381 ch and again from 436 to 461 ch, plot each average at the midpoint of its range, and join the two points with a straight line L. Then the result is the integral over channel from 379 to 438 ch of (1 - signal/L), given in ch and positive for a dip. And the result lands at -1.0 ch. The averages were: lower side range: 230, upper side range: 246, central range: 242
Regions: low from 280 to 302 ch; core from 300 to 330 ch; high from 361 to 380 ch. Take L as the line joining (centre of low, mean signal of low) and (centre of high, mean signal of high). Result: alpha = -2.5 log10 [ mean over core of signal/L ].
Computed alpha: 0.385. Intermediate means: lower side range 184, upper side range 230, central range 139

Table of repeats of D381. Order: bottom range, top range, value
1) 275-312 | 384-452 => 1.37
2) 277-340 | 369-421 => 1.45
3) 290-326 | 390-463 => 1.66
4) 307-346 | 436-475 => 1.52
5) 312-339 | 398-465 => 1.69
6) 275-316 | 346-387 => 1.30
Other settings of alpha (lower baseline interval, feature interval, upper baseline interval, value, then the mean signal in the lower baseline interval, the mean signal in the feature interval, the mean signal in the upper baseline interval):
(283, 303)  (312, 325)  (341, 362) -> 0.230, 173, 158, 227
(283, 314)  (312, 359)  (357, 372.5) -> 0.133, 163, 179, 230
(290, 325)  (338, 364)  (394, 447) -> -0.197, 148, 223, 247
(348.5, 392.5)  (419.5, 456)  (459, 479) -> -0.093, 231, 252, 231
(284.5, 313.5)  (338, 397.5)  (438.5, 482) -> -0.181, 159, 227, 238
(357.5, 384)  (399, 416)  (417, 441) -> 0.033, 230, 238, 255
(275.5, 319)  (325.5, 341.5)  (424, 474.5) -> 0.322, 177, 144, 245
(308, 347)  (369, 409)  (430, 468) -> -0.148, 160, 233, 245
